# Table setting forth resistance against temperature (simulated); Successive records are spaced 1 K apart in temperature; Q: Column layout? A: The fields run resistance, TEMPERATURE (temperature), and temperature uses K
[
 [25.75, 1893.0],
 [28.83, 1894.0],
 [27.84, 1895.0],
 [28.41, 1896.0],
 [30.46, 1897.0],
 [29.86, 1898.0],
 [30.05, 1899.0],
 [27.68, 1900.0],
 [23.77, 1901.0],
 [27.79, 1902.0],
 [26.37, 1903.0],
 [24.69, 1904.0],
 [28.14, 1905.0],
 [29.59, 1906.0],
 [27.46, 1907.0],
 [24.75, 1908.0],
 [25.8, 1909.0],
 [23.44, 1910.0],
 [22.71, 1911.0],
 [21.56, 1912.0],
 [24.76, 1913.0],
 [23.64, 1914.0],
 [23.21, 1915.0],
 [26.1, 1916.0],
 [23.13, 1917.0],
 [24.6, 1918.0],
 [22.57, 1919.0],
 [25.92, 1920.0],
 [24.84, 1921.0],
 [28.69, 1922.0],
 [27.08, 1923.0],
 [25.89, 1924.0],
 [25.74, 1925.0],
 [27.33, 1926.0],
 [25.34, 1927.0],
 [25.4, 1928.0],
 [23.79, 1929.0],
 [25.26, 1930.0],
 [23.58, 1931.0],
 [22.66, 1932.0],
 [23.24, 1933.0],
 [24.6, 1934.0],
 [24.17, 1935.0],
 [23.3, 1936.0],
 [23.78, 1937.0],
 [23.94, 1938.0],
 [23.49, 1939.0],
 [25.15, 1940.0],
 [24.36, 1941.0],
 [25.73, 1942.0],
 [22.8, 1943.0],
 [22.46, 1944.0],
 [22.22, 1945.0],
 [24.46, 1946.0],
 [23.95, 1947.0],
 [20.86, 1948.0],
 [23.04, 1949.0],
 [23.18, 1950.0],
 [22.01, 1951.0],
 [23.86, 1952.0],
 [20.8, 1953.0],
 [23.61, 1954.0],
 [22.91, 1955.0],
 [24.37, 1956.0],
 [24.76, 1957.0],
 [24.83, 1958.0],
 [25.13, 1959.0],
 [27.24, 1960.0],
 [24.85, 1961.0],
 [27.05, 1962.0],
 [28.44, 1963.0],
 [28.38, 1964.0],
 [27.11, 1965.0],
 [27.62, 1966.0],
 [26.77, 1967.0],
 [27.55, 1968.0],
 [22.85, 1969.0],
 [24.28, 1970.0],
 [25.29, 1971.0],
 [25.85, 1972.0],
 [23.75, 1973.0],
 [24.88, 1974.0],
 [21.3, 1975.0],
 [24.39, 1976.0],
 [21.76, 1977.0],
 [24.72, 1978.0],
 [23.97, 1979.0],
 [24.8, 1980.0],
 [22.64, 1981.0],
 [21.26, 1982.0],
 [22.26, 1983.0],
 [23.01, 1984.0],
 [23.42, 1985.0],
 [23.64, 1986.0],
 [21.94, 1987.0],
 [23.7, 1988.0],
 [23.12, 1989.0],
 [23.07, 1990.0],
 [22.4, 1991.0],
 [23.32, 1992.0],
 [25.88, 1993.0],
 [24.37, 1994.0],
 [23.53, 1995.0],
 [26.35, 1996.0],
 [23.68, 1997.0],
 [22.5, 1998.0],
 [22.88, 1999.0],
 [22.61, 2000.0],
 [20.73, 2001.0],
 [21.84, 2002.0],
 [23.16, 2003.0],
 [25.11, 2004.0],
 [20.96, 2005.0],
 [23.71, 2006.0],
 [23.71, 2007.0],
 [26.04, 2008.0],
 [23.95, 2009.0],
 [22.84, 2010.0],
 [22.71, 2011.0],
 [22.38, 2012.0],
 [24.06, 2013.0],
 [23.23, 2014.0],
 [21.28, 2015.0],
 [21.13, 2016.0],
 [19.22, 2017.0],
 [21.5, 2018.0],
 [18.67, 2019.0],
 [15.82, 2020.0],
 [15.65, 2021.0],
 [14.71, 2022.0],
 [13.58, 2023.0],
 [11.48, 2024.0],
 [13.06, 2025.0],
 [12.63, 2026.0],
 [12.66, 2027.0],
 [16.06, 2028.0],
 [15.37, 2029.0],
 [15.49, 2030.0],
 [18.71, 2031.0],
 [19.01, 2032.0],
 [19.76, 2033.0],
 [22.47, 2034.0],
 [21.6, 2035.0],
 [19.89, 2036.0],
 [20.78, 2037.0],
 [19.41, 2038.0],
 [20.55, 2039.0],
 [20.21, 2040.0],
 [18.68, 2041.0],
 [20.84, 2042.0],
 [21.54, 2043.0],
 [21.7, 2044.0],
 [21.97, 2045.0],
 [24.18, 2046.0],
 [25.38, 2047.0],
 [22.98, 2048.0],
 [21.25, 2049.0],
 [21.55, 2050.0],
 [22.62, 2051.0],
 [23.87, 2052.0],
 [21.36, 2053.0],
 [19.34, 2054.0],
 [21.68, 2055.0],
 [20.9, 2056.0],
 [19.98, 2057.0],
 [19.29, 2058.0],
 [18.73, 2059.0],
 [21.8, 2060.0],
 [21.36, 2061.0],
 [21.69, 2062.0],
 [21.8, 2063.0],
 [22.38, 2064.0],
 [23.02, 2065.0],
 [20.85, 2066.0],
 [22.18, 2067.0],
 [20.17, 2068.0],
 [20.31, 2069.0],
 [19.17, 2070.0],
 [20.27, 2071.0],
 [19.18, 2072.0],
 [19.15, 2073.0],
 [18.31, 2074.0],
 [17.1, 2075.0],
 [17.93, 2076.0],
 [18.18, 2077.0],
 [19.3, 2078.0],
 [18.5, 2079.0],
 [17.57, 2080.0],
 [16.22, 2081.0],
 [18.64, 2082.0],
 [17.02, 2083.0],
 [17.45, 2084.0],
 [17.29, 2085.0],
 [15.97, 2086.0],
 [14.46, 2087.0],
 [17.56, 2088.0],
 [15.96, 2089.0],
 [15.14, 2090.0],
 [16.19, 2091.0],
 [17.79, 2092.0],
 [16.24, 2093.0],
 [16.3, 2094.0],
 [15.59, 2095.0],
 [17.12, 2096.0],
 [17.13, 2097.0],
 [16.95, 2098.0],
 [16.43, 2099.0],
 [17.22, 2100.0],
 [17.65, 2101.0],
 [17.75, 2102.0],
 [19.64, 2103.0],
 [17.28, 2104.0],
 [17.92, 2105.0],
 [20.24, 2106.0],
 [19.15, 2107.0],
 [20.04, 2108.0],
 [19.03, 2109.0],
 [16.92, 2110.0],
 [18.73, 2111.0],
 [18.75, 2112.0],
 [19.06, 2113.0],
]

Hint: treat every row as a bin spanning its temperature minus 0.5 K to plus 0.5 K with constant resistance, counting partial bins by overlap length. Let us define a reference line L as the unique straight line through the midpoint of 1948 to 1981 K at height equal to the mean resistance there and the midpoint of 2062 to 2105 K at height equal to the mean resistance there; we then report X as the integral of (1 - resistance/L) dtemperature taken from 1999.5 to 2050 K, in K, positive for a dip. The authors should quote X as 2.8 K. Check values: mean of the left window 24.6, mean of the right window 18.1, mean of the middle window 20.1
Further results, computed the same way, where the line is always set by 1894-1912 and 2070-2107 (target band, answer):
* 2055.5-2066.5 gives -1.3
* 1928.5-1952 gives 1.3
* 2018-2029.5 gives 3.3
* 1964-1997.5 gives -1.7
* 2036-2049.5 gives -1.1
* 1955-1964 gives -0.7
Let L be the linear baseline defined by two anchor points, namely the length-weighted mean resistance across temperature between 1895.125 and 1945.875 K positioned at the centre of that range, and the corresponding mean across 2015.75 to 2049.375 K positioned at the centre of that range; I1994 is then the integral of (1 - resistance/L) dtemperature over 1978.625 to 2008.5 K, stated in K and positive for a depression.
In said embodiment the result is -3.32 K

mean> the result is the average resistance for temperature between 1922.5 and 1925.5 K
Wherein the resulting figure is 26.2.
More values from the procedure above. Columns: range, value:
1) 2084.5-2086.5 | 16.6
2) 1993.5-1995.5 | 24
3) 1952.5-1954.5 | 22.2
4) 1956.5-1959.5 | 24.9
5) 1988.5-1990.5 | 23.1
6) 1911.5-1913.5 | 23.2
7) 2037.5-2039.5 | 20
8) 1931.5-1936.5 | 23.6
